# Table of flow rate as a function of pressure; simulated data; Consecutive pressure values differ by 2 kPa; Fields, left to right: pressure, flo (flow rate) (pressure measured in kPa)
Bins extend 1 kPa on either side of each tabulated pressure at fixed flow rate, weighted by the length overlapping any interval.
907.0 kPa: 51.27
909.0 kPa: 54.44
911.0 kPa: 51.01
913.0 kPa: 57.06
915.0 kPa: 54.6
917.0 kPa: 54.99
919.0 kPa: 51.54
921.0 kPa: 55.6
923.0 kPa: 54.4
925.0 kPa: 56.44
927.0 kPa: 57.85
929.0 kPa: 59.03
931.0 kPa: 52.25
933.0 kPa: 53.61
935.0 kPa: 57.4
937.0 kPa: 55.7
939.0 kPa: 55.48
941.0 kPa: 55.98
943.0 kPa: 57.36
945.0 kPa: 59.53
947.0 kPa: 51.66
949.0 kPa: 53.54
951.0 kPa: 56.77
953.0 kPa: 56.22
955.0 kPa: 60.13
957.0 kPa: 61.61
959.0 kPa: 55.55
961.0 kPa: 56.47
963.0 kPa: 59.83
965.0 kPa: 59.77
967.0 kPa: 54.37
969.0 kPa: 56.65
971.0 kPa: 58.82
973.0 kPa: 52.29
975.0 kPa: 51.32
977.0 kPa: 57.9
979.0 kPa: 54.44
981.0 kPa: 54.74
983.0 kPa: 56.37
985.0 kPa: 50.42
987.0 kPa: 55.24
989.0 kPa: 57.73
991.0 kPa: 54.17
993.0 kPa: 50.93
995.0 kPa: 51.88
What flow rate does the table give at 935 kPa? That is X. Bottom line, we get 57.4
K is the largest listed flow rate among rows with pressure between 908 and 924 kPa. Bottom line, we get 57.06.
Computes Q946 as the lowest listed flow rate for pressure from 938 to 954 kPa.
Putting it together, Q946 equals 51.66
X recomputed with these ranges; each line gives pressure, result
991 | 54.17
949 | 53.54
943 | 57.36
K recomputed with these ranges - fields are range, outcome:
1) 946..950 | 53.54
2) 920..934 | 59.03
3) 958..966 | 59.83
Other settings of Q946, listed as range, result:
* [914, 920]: 51.54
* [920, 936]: 52.25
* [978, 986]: 50.42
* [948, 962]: 53.54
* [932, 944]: 53.61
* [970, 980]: 51.32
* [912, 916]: 54.6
